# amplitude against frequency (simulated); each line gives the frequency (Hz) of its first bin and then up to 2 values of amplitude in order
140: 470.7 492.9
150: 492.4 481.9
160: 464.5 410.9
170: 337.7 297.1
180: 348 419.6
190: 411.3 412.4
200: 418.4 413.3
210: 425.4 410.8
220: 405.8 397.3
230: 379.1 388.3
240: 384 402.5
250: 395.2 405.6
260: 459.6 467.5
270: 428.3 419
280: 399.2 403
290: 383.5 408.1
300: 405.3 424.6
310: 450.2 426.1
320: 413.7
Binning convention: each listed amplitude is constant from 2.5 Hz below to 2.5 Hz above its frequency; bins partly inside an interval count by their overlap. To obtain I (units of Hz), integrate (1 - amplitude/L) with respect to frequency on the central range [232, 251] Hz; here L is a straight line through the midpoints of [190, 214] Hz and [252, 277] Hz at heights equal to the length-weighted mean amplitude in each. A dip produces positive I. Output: 1.6 Hz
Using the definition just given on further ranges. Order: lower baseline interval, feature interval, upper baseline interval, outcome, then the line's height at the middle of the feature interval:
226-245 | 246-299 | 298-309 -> -1.5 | 405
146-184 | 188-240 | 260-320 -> 1.1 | 414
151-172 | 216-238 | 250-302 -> 1.5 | 423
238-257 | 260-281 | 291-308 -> -1.6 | 403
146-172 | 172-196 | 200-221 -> 3.0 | 429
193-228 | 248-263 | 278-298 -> -0.7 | 404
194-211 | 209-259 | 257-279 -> 3.2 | 428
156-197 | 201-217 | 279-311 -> -0.8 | 396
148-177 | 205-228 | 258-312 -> 0.5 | 418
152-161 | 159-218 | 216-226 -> 5.7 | 440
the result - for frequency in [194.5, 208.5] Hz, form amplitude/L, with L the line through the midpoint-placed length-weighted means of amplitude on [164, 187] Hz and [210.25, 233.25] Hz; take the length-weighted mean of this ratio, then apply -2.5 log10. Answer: -0.092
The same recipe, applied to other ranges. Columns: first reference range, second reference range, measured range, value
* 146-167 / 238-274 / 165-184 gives 0.30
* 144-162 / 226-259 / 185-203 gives 0.07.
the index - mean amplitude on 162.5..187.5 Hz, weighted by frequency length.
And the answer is 363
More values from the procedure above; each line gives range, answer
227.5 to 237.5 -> 384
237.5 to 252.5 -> 394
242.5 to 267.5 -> 426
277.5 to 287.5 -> 401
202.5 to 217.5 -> 416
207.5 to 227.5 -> 410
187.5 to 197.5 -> 412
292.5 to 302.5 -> 407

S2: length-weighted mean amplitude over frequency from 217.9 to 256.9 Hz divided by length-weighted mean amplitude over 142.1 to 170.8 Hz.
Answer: 0.9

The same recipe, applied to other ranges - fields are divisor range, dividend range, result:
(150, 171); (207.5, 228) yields 0.93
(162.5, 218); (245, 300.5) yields 1.06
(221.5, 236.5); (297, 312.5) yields 1.09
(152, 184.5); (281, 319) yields 1.05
